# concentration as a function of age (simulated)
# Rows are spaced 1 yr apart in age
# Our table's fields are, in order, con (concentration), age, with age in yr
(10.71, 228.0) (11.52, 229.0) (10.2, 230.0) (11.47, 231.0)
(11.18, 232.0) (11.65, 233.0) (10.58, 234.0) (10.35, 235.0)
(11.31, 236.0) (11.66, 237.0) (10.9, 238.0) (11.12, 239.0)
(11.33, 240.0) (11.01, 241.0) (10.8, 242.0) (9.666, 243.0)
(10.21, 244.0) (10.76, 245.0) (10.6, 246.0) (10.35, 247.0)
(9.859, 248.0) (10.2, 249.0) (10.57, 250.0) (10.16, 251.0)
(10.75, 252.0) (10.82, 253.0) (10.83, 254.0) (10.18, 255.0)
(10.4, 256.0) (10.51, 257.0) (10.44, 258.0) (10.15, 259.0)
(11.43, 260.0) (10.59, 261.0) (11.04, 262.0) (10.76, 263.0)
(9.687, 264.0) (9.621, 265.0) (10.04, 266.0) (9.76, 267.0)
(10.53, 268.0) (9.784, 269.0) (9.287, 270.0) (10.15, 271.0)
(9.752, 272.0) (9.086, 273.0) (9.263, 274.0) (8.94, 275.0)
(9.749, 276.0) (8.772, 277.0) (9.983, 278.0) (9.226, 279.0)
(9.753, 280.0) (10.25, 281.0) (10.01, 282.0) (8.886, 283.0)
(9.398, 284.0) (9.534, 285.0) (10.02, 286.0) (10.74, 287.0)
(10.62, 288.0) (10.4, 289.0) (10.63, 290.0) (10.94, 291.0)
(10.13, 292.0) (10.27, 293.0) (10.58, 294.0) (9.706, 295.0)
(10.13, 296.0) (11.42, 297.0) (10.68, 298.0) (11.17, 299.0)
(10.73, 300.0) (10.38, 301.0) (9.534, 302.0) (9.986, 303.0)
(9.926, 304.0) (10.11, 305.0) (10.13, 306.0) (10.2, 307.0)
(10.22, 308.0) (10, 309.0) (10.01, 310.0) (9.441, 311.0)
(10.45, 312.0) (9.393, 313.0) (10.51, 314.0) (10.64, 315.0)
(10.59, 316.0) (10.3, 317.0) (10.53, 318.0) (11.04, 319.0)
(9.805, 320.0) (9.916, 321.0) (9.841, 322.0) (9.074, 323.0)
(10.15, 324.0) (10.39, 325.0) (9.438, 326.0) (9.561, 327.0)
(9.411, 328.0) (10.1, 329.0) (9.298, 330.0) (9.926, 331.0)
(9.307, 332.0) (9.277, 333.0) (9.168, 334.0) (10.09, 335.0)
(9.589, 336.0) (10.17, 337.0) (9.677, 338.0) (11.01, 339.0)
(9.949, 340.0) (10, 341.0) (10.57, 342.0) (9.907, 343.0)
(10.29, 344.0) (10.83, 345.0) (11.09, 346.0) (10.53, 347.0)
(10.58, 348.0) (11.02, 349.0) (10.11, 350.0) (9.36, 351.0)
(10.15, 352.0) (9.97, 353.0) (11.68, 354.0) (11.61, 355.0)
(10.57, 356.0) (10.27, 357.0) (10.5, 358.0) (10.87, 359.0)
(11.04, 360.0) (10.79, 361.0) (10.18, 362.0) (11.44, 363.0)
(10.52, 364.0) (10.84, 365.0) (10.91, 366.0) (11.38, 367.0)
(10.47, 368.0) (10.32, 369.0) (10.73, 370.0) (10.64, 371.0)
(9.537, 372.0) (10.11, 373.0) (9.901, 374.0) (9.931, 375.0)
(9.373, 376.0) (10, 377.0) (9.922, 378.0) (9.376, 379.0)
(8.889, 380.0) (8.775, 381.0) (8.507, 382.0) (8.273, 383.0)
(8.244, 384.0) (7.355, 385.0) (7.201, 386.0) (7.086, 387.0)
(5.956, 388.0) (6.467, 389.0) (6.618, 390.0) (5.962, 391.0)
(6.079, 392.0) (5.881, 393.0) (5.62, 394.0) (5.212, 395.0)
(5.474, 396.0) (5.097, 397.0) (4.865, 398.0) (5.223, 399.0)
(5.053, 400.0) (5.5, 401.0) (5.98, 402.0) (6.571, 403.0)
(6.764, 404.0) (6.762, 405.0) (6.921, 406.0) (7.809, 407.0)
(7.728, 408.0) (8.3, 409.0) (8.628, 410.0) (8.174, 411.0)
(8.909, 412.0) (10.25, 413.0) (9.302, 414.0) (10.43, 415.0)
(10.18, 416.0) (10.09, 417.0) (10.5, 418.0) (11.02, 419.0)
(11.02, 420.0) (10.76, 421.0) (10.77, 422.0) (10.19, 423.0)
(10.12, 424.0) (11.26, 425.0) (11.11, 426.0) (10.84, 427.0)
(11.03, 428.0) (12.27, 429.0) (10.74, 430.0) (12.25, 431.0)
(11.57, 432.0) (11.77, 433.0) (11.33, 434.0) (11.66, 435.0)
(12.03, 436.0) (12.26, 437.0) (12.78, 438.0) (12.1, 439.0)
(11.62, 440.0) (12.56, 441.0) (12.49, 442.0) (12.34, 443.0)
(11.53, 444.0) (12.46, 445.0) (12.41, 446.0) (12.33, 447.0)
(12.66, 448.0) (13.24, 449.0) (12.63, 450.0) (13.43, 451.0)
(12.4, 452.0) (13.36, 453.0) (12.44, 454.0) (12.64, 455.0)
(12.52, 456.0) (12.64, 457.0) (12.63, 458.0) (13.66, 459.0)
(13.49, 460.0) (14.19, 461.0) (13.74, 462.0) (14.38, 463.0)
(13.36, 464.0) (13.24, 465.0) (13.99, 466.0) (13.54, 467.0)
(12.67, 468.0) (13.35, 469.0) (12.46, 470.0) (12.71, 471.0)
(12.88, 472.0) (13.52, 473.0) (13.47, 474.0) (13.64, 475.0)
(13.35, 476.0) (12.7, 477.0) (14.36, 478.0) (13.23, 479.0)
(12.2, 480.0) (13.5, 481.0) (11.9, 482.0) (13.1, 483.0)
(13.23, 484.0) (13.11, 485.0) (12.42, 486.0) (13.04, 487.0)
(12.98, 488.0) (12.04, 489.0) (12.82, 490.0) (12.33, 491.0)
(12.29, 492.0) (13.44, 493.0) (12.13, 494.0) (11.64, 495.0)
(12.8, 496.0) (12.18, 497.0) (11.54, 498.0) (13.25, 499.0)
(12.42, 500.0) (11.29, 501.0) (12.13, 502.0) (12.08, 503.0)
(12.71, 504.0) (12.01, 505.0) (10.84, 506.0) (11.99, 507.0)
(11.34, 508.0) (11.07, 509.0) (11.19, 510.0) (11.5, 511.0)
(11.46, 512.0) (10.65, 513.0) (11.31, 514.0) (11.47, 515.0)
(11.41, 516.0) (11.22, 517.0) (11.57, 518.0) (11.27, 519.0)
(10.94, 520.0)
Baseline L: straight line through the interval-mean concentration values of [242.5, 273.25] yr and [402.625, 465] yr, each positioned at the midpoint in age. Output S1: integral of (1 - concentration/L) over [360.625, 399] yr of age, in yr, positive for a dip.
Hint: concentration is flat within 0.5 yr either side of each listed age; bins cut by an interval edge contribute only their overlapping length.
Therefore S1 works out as 8.7 yr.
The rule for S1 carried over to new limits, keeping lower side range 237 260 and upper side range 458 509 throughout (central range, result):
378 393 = 5.50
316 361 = 4.86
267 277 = 1.12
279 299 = 1.35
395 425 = 9.65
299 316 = 1.50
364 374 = 1.02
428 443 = 0.49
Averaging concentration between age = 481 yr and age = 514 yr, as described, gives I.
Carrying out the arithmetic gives 12.2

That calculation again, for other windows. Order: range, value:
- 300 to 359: 10.1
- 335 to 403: 9.05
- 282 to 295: 10.2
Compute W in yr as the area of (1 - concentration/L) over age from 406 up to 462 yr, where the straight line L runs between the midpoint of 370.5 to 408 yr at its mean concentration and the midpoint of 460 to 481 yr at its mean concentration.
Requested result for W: -3.8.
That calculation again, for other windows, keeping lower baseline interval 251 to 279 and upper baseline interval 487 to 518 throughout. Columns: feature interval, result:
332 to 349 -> 0.8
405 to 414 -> 2.3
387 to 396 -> 4.1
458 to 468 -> -1.7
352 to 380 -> 1.1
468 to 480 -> -1.5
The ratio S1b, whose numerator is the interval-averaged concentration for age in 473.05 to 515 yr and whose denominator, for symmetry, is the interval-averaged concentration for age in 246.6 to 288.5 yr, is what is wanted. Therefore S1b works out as 1.2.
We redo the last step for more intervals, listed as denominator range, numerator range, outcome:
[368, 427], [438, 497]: 1.54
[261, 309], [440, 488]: 1.29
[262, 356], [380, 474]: 1.02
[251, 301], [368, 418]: 0.78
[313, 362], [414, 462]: 1.17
